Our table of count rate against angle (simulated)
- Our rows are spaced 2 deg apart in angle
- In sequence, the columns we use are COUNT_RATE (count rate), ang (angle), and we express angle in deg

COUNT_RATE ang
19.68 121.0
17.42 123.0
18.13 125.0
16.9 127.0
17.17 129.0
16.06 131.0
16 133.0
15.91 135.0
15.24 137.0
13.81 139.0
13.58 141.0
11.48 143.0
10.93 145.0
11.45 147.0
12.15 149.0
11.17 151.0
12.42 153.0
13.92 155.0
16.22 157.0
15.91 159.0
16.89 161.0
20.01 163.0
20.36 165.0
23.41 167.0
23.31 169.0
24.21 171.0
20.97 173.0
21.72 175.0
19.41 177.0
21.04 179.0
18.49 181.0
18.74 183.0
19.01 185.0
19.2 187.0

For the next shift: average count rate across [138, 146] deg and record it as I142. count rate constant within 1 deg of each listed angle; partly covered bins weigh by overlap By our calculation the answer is 12.5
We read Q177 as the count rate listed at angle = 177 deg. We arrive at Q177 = 19.41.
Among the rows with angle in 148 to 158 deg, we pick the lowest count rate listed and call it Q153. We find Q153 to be 11.17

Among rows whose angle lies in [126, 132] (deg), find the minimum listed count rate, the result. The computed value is 16.06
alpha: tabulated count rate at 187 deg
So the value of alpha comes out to 19.2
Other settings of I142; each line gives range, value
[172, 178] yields 20.7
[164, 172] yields 22.8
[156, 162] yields 16.3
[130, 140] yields 15.4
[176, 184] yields 19.4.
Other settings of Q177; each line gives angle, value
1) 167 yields 23.41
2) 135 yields 15.91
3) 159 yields 15.91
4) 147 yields 11.45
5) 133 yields 16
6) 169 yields 23.31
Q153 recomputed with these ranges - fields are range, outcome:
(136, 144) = 11.48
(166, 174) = 20.97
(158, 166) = 15.91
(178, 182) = 18.49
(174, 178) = 19.41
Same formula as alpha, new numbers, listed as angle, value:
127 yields 16.9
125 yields 18.13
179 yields 21.04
